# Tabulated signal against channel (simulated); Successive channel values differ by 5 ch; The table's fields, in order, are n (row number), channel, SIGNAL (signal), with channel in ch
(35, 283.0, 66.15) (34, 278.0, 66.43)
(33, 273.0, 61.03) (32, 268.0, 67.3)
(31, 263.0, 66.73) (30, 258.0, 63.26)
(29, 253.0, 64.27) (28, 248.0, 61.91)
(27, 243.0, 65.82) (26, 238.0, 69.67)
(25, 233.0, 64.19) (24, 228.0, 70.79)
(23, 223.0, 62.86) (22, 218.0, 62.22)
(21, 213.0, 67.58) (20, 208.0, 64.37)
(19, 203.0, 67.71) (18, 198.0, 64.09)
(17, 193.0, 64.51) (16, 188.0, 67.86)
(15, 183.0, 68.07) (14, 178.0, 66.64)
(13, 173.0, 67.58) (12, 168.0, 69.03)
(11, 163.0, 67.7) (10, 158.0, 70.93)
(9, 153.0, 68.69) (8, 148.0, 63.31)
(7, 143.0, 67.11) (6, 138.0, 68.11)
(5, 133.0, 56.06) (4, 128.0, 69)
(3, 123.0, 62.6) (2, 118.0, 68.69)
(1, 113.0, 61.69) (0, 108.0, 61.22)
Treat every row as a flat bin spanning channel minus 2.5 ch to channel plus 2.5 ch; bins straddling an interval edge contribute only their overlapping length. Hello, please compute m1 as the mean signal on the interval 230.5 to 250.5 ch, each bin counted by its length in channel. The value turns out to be 65.4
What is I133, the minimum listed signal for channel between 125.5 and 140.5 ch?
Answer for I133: 56.06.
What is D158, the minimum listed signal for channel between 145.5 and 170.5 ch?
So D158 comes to 63.31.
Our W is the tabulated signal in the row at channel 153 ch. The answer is 68.69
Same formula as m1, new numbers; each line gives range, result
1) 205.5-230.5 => 65.6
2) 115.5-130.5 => 66.8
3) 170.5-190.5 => 67.5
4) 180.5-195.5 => 66.8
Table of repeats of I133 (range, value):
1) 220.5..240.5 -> 62.86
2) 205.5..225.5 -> 62.22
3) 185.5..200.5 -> 64.09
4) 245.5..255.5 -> 61.91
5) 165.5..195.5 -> 64.51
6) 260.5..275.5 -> 61.03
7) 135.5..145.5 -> 67.11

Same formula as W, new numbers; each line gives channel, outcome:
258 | 63.26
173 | 67.58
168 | 69.03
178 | 66.64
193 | 64.51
